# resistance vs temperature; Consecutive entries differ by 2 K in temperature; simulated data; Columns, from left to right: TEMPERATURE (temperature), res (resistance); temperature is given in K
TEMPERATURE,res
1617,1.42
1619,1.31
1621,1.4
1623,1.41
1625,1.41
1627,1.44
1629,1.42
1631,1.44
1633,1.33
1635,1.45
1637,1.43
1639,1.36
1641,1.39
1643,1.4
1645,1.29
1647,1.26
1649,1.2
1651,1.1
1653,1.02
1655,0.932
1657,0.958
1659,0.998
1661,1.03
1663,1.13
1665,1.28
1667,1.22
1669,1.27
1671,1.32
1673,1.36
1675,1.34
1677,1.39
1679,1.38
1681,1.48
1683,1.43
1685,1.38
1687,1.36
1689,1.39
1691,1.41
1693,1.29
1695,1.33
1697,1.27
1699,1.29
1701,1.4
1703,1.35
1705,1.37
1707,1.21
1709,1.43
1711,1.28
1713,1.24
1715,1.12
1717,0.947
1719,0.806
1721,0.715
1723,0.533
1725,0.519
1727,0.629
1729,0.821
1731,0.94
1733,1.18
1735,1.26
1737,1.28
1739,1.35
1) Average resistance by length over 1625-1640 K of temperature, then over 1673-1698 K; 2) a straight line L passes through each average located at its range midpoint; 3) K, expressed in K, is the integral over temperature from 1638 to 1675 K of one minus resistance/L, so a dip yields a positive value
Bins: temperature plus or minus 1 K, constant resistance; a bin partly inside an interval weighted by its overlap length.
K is 5.1 K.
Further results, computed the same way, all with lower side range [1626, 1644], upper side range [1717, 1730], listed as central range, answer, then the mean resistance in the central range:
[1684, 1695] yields -4.5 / 1.36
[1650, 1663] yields 2.3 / 1.02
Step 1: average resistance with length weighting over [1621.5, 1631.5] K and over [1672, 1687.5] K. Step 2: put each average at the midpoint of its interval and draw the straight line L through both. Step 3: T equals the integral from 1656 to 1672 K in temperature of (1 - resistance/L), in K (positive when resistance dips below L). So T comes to 2.8 K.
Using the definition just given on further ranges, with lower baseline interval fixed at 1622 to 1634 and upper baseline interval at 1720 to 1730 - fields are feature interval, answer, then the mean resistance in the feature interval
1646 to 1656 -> 1.0 K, 1.1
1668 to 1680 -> -3.4 K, 1.34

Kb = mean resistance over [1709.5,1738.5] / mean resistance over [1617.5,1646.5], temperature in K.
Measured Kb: 0.69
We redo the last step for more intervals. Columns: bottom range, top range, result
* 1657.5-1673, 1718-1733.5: 0.64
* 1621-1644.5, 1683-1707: 0.96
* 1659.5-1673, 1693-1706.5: 1.10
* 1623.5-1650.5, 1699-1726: 0.79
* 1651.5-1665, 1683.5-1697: 1.31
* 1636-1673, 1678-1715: 1.12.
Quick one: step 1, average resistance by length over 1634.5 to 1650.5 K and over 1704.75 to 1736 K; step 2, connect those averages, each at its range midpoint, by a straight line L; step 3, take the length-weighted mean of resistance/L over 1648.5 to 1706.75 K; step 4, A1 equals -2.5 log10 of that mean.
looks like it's -0.084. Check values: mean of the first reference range 1.34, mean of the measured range 1.26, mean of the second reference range 0.991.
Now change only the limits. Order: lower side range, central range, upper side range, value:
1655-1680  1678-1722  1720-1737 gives -0.23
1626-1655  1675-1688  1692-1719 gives -0.10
